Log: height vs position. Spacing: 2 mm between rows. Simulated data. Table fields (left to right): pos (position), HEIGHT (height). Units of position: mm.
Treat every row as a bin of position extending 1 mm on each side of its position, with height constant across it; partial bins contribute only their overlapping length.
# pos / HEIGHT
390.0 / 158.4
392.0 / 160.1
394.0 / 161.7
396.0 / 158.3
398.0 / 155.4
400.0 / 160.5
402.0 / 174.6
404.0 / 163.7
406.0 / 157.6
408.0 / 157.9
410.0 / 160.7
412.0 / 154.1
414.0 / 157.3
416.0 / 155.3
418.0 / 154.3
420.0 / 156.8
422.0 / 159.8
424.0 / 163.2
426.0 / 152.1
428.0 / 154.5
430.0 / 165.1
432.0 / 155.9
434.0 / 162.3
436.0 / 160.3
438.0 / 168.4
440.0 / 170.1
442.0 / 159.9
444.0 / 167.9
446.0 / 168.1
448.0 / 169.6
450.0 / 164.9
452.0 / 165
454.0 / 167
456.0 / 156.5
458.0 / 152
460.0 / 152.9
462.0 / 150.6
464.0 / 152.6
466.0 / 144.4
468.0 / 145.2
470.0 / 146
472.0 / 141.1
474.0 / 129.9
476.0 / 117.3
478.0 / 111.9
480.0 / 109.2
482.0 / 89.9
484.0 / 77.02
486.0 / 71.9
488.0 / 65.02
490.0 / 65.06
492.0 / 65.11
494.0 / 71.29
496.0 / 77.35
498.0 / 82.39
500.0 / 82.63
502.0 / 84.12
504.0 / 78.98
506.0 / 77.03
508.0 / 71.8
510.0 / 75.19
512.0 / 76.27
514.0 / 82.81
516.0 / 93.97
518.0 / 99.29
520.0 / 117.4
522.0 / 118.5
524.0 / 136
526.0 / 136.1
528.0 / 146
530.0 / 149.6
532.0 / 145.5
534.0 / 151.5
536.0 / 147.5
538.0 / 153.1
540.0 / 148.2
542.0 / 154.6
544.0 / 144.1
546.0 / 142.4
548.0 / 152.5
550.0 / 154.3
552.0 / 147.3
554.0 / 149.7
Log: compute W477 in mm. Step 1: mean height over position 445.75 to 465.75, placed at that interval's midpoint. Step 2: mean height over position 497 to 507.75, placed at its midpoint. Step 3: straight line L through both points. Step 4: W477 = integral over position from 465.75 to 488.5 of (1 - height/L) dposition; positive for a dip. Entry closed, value 2.26 mm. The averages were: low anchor 159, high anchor 80.4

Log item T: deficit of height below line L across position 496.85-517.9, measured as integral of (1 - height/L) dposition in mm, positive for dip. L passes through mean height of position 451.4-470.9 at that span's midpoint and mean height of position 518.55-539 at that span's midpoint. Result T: 9.13 mm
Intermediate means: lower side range 153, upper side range 139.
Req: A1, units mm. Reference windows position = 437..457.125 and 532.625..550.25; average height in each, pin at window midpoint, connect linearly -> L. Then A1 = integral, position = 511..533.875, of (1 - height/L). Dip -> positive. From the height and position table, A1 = 4.9 mm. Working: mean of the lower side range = 166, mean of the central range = 120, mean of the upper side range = 150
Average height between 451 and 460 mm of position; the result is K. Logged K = 159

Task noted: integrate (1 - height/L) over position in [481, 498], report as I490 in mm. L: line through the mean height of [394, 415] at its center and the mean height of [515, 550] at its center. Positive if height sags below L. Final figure 8.4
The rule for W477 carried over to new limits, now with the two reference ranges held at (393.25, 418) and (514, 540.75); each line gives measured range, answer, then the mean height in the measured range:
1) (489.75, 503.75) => 6.3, 76.2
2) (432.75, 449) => -1.5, 166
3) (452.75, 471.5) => -0.6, 152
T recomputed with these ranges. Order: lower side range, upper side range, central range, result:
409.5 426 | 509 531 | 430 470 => -4.6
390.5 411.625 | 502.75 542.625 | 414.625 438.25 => -1.1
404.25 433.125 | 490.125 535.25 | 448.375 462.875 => -2.5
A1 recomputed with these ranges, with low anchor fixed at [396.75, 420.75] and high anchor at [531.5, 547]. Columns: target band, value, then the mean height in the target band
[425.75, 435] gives -0.1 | 158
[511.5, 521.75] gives 3.7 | 96.6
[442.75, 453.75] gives -0.8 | 167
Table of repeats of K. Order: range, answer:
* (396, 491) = 146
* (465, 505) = 97.8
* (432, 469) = 160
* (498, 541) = 112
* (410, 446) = 160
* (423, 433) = 158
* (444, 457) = 165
